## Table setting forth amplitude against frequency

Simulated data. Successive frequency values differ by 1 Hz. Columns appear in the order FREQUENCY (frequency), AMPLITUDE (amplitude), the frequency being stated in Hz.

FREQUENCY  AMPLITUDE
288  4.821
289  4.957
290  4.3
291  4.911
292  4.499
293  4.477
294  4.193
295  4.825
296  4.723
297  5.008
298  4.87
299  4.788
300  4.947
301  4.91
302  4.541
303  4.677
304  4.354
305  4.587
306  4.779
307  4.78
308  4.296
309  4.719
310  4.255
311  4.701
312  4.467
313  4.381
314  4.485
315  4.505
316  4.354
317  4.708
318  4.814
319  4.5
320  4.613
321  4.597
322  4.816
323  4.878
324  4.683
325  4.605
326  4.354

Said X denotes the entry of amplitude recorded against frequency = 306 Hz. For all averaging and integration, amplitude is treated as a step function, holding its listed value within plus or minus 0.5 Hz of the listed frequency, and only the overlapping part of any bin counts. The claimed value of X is 4.779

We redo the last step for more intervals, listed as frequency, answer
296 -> 4.723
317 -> 4.708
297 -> 5.008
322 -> 4.816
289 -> 4.957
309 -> 4.719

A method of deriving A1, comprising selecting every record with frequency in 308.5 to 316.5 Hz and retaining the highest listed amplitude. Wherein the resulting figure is 4.719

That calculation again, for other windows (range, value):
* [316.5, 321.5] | 4.814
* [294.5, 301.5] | 5.008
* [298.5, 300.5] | 4.947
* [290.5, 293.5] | 4.911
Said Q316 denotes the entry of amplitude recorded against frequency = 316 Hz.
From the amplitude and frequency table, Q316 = 4.354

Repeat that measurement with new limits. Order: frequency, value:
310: 4.255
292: 4.499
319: 4.5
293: 4.477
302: 4.541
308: 4.296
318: 4.814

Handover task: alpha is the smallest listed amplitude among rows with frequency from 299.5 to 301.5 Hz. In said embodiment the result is 4.91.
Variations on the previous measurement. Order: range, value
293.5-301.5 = 4.193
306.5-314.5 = 4.255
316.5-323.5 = 4.5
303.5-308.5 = 4.296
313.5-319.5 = 4.354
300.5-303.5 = 4.541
